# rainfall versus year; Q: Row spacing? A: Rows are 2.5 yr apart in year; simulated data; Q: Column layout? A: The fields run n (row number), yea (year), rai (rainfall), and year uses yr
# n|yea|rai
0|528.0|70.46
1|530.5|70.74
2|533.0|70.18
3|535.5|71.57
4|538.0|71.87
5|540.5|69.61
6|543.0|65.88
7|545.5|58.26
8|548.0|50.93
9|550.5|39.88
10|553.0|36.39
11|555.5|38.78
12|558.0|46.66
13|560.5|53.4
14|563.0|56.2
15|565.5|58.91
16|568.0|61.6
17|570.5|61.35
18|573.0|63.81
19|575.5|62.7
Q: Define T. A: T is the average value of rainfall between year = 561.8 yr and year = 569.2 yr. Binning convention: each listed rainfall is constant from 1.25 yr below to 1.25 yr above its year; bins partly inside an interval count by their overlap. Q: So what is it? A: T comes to 58.9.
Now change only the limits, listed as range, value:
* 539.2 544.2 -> 67.8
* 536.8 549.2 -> 63.3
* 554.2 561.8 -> 46.3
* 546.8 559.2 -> 42.5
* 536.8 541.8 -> 70.7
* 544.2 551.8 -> 49.7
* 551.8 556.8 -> 37.7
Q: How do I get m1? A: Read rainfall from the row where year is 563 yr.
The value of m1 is 56.2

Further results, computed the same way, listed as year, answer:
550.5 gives 39.88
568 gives 61.6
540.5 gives 69.61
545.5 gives 58.26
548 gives 50.93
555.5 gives 38.78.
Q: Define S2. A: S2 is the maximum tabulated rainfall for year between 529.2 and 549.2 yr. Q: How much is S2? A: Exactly 71.87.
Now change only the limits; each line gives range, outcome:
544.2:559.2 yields 58.26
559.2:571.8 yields 61.6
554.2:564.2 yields 56.2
